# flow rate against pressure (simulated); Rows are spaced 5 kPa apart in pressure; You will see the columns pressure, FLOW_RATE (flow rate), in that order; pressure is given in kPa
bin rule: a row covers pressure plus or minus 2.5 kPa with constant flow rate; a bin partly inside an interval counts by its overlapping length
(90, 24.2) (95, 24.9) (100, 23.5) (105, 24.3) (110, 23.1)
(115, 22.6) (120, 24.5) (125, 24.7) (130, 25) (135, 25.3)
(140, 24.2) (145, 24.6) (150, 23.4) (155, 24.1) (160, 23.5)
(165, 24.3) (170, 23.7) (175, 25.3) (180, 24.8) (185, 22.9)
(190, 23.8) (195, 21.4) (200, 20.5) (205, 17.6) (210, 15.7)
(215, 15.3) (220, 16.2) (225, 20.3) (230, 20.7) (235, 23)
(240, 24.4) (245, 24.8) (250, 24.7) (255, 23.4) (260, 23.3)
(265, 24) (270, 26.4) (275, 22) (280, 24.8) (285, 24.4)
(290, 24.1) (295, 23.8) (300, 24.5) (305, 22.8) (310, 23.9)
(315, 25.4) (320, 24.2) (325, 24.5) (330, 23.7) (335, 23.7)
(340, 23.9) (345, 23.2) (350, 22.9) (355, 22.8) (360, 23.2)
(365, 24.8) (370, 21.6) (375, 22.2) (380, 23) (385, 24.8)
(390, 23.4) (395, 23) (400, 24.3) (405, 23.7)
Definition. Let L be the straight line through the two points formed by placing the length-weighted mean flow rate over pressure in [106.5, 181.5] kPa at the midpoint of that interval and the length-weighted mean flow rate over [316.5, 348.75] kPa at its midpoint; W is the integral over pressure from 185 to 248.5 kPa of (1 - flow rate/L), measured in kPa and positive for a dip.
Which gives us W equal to 9.5 kPa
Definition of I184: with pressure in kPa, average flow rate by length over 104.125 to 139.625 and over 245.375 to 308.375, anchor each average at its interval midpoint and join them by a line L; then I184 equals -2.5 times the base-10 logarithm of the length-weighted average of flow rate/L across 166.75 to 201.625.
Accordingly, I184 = 0.04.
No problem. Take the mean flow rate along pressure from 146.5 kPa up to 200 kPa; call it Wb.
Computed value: 23.6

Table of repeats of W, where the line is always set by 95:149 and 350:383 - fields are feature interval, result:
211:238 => 5.32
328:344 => -0.42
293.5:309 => -0.28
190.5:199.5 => 0.79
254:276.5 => -0.44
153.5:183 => -0.38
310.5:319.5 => -0.61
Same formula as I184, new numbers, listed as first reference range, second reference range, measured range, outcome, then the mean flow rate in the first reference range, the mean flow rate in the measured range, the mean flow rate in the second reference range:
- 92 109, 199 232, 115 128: -0.057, 24.1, 24.2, 17.9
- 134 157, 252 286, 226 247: 0.052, 24.3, 23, 24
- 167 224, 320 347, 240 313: -0.073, 20.7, 24.1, 23.8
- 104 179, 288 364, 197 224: 0.356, 24.2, 17.3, 23.8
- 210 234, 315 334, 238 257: -0.231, 18.2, 24.3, 24.3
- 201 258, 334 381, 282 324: -0.100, 20.6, 24.2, 23.1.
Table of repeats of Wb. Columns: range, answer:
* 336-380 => 23.1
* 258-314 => 24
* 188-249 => 20.4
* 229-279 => 23.8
